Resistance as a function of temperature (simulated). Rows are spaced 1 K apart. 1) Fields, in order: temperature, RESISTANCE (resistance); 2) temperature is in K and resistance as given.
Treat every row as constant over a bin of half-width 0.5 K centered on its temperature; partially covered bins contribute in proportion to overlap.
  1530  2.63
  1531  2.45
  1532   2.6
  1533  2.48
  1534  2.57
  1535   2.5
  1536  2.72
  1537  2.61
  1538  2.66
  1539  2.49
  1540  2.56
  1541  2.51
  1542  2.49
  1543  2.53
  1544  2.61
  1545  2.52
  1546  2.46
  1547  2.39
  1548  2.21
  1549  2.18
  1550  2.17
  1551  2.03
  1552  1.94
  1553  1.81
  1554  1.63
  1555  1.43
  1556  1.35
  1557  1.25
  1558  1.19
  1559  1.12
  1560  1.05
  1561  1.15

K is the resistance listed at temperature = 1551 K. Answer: 2.03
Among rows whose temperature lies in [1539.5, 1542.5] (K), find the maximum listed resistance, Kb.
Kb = 2.56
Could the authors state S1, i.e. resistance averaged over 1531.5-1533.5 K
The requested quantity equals 2.54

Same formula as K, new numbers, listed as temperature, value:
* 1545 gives 2.52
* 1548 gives 2.21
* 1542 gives 2.49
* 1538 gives 2.66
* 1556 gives 1.35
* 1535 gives 2.5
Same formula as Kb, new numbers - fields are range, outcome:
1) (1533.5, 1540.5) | 2.72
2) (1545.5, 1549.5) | 2.46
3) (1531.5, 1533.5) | 2.6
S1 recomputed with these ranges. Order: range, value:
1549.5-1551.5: 2.1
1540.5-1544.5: 2.53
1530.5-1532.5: 2.53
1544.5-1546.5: 2.49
